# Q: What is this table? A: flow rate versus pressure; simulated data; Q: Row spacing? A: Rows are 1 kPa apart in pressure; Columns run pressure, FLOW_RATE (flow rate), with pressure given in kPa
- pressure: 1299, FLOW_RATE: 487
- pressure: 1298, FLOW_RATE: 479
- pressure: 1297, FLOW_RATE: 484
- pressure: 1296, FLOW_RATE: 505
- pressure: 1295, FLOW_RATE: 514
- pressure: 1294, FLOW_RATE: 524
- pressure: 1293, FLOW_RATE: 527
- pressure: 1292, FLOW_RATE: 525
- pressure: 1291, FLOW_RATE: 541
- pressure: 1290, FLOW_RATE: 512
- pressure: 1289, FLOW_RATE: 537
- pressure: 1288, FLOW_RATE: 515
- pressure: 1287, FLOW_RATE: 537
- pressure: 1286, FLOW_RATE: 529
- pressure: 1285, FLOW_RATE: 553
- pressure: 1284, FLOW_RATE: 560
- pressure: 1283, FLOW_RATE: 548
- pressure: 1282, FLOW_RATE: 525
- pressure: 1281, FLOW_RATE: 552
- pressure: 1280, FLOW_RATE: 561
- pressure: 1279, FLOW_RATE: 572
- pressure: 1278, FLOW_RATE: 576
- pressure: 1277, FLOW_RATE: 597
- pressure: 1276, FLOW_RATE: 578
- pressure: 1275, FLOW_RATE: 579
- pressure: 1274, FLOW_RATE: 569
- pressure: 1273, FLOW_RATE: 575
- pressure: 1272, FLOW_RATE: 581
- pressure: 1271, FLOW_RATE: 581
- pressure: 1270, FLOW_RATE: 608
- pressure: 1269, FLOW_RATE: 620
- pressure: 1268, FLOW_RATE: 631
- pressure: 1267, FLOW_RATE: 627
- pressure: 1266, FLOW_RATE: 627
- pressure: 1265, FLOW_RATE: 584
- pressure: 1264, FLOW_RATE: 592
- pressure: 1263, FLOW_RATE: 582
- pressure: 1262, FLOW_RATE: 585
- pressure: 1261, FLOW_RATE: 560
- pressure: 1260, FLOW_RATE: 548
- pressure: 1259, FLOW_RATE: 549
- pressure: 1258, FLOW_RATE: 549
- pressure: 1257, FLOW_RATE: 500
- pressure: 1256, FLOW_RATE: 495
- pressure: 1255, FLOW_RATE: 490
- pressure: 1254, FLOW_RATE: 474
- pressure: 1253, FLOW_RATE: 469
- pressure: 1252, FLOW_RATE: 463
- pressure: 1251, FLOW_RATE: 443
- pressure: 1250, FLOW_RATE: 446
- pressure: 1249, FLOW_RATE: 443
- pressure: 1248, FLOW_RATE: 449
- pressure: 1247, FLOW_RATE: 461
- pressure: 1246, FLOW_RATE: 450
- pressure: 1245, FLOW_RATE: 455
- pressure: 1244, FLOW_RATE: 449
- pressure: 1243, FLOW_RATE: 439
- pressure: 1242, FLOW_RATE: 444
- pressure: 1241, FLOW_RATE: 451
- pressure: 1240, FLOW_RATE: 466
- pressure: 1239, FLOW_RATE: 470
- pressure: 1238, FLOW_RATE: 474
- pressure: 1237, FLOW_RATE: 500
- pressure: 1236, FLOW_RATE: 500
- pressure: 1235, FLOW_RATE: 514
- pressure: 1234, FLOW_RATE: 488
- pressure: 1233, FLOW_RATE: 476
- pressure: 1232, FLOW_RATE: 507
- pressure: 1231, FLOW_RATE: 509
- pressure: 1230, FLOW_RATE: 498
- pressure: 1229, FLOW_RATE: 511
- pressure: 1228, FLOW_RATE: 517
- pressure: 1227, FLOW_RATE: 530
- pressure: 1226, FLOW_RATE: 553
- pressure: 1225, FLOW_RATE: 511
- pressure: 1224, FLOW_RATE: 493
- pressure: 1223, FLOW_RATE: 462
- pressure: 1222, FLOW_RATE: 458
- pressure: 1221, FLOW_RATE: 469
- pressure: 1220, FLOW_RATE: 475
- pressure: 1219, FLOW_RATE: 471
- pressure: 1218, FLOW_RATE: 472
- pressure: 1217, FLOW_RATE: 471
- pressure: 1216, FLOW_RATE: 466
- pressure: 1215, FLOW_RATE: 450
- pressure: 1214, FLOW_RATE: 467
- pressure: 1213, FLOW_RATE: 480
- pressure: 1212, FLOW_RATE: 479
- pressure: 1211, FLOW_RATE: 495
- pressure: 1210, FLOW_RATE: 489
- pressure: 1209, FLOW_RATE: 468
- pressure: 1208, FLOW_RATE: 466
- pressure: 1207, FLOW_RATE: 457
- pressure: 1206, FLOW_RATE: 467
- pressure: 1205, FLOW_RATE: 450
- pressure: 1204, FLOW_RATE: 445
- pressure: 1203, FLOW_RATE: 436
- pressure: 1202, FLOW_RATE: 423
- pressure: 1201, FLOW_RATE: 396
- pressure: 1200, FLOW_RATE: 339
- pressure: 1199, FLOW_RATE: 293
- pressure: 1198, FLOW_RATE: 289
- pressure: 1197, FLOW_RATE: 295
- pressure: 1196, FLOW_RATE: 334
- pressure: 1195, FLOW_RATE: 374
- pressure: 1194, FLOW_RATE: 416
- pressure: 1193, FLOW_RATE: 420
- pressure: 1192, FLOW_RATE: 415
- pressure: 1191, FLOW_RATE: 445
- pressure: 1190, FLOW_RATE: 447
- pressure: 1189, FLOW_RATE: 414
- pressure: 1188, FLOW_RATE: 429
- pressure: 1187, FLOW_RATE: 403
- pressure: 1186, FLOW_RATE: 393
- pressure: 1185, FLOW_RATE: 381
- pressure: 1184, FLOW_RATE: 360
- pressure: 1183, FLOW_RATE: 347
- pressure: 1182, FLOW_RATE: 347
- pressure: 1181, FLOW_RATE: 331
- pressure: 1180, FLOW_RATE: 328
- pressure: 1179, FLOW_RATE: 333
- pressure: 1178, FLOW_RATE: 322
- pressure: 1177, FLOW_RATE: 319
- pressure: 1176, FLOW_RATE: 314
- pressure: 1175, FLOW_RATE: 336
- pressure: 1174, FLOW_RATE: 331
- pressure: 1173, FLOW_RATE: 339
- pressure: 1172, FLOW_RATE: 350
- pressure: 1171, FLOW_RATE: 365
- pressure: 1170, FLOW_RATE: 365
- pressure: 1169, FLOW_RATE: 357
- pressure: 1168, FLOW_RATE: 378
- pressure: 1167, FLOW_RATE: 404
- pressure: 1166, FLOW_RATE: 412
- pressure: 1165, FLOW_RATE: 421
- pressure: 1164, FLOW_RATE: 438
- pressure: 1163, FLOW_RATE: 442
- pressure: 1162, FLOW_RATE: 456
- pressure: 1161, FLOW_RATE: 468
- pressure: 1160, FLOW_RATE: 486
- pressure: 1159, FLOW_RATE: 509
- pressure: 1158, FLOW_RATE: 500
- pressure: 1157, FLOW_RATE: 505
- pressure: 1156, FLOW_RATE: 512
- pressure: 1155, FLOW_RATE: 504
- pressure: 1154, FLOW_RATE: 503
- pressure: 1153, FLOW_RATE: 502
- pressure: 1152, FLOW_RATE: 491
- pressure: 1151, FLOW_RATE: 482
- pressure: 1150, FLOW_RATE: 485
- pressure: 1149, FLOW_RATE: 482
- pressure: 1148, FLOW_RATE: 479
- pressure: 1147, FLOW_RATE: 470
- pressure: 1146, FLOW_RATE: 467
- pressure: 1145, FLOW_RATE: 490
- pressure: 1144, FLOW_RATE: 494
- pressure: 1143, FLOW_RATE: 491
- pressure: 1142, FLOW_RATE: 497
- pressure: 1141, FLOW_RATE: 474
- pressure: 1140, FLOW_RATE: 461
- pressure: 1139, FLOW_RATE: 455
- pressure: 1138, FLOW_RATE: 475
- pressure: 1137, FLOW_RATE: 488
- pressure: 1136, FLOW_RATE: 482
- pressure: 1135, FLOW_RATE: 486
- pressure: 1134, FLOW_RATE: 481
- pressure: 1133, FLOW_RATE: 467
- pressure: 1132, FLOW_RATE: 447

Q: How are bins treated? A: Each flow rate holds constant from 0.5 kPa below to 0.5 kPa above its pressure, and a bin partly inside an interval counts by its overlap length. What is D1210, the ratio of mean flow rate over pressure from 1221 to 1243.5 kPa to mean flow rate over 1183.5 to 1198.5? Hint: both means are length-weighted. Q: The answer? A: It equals 1.26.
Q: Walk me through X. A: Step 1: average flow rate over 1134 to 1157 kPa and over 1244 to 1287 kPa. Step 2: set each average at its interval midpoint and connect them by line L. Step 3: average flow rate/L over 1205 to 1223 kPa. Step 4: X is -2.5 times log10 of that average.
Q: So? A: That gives 0.103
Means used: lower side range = 485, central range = 470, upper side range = 540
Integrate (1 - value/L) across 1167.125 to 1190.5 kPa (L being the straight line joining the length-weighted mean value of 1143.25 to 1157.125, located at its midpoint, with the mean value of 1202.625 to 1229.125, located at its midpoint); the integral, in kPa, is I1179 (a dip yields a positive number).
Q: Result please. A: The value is 6.0 kPa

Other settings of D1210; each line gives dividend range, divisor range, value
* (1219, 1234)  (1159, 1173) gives 1.21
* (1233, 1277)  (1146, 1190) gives 1.25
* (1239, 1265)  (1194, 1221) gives 1.15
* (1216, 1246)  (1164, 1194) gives 1.29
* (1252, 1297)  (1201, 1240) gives 1.15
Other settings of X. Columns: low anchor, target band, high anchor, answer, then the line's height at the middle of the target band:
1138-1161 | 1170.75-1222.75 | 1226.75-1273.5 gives 0.234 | 500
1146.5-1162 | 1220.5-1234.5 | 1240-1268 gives 0.007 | 502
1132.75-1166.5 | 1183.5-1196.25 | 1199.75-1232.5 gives 0.177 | 475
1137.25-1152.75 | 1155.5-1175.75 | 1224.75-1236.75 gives 0.167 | 487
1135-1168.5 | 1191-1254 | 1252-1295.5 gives 0.147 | 520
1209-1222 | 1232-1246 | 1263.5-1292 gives 0.082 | 509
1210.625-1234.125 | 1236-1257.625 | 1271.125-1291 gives 0.114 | 516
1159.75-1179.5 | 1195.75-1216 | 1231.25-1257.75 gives 0.005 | 424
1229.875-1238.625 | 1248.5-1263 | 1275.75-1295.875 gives 0.026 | 515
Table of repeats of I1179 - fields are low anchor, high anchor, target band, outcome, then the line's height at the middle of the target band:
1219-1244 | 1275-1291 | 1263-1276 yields -1.52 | 534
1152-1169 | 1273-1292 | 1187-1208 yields 3.81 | 490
